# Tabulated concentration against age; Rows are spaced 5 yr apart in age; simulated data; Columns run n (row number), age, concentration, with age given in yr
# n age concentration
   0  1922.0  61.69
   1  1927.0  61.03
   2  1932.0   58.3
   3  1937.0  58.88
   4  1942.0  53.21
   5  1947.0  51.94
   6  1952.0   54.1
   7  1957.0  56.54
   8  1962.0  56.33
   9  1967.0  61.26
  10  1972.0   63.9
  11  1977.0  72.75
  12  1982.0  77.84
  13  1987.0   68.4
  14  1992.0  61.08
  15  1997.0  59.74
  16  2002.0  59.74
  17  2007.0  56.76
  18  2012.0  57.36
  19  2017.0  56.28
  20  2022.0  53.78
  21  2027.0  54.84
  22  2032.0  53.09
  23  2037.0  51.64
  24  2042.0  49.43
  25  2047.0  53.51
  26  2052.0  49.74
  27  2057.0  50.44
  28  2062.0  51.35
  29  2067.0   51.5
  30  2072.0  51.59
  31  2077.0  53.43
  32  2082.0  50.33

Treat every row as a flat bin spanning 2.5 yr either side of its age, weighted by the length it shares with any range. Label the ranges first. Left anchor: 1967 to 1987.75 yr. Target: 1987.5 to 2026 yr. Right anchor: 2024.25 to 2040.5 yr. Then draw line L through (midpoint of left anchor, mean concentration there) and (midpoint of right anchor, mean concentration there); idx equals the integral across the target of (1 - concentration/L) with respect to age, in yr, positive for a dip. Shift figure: 1.6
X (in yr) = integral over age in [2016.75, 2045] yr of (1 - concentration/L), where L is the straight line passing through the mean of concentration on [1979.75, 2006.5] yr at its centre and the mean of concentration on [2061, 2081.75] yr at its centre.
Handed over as 2.7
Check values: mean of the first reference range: 64.6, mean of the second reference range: 51.8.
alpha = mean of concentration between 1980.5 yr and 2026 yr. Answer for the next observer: 60.6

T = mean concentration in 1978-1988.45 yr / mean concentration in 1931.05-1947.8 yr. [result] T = 1.3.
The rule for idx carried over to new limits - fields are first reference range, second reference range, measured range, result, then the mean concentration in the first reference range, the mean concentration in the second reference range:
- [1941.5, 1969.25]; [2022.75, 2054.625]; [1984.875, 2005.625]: -3.0 yr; 55.7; 52.1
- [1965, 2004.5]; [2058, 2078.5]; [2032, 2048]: 1.4 yr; 65.6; 51.8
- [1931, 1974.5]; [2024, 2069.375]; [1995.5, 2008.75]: -1.1 yr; 57.1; 51.7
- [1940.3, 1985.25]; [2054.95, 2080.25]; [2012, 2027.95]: 0.2 yr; 61.1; 51.6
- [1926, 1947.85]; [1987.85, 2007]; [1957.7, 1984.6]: -3.1 yr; 56.7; 60.4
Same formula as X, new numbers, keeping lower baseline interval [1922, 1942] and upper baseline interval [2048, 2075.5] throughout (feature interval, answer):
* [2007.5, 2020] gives -0.6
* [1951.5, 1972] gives -0.4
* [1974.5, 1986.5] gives -3.9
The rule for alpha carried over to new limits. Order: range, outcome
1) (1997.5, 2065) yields 53.9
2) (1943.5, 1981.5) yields 60.3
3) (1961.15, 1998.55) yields 65.7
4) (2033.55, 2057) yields 51.1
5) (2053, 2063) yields 50.7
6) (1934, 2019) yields 60.4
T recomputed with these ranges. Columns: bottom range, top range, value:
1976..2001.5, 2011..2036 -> 0.82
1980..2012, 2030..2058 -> 0.81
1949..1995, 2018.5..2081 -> 0.82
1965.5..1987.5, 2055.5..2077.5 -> 0.74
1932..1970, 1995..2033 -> 1.00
